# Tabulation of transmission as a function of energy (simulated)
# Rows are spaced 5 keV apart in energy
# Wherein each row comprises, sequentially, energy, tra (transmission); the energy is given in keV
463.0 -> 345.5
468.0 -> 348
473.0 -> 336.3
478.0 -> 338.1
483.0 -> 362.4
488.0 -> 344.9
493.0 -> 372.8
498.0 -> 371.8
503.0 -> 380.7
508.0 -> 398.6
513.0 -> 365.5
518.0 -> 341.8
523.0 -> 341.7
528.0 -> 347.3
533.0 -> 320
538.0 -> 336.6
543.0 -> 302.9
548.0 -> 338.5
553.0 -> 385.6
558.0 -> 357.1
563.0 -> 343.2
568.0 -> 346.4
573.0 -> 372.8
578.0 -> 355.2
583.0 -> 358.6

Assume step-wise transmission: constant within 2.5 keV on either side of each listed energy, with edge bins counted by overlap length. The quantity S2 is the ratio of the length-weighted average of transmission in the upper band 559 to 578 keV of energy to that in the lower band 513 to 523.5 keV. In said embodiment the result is 1.02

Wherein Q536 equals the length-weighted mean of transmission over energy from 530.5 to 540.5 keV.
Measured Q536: 328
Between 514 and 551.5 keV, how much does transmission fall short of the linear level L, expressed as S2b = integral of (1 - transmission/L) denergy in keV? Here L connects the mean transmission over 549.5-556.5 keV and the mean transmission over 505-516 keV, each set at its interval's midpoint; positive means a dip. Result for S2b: 4.2 keV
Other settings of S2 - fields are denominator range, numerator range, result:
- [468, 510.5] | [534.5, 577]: 0.96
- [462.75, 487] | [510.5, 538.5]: 0.99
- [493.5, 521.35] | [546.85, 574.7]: 0.96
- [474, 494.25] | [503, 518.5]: 1.06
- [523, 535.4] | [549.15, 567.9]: 1.07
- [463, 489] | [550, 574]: 1.04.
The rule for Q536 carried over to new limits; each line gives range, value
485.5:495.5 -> 359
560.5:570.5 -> 345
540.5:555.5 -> 342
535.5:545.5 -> 320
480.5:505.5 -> 367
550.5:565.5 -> 362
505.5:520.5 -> 369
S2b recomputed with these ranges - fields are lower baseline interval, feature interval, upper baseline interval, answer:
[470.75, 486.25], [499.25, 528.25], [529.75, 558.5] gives -1.86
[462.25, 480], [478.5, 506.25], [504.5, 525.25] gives -1.04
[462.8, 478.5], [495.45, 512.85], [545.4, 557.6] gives -1.56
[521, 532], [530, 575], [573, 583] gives 0.84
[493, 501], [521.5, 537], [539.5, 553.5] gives 0.56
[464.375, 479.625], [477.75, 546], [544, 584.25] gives -0.99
